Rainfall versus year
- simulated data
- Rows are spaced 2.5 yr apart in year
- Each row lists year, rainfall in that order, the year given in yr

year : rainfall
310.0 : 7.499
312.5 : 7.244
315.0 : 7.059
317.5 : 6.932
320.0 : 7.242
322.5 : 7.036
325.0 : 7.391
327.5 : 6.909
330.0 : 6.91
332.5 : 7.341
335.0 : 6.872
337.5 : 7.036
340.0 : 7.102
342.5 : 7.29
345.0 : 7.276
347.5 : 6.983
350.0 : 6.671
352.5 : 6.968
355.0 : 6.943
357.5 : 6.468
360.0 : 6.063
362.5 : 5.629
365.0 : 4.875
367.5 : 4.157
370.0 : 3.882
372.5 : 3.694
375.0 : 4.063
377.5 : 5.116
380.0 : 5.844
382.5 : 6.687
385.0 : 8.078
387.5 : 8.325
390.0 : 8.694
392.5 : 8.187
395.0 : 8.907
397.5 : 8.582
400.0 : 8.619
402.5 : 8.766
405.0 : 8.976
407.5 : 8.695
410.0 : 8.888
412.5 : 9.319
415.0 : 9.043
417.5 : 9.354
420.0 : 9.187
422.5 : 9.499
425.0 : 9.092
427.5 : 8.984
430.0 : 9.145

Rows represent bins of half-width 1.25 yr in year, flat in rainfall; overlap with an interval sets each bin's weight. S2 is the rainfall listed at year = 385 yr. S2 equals 8.078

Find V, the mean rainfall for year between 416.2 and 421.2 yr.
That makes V 9.27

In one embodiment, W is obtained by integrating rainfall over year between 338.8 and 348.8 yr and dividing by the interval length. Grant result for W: 7.16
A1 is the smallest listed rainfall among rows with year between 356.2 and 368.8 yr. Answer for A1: 4.157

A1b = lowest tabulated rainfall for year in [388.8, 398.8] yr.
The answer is 8.187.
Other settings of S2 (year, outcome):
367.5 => 4.157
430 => 9.145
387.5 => 8.325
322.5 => 7.036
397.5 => 8.582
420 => 9.187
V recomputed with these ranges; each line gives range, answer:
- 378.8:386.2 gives 6.87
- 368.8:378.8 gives 4.2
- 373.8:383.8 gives 5.45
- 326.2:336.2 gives 7.01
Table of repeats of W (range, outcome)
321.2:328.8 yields 7.11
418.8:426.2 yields 9.26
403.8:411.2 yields 8.85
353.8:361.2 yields 6.49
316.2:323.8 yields 7.07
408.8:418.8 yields 9.15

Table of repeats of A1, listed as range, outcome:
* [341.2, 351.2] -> 6.671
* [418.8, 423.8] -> 9.187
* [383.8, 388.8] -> 8.078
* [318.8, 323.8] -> 7.036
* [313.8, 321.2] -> 6.932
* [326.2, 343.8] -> 6.872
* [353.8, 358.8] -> 6.468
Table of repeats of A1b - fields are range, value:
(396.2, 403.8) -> 8.582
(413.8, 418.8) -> 9.043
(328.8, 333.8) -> 6.91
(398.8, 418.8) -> 8.619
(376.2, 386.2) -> 5.116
